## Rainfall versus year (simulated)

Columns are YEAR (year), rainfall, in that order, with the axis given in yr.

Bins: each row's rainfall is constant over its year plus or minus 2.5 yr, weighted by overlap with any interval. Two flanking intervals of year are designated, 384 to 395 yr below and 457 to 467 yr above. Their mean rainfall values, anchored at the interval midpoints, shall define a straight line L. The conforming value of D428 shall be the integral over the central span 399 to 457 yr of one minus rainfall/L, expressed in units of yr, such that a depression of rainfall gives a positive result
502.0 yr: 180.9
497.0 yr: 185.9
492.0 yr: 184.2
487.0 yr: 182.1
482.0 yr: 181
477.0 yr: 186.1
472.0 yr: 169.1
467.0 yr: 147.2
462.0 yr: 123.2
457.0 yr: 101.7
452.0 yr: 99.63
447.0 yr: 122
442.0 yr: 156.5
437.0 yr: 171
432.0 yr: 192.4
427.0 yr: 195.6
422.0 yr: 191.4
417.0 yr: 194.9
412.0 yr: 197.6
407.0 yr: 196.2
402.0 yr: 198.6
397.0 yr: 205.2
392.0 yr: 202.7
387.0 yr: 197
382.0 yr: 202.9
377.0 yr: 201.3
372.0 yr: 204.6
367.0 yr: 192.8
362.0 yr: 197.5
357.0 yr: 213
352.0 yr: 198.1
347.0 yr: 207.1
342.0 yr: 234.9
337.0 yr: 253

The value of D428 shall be -3.7 yr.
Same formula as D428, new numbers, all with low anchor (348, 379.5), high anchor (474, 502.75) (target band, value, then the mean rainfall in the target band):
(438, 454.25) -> 5.1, 131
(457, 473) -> 4.2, 137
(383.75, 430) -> -0.6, 198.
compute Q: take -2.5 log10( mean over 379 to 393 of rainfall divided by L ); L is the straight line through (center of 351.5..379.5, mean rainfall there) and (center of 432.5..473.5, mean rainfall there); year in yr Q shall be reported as -0.08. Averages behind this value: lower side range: 201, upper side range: 138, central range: 201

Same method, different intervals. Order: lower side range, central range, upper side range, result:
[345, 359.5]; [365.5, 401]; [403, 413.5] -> 0.00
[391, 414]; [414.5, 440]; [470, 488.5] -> 0.03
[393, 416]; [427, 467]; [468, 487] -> 0.30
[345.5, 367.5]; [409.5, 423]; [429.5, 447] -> -0.11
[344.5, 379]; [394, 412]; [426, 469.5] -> -0.15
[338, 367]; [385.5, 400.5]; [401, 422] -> -0.01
